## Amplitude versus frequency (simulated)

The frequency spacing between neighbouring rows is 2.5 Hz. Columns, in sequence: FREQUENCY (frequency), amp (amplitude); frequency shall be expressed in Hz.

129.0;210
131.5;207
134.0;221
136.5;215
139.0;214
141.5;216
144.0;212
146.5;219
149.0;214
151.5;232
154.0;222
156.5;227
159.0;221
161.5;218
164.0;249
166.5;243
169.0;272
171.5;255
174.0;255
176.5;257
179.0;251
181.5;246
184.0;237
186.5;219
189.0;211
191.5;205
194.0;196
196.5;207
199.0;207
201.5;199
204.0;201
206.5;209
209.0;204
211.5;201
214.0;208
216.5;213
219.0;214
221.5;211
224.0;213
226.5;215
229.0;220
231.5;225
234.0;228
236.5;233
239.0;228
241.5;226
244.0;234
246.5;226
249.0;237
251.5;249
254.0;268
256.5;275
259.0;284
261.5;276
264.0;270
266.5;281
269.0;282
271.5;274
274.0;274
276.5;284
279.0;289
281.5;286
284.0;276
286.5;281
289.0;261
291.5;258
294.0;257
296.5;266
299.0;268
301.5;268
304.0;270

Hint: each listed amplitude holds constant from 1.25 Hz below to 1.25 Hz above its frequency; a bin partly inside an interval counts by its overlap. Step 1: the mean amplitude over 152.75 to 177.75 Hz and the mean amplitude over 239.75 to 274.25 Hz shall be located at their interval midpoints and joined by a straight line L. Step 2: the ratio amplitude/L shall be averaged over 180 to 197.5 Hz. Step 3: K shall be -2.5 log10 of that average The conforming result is 0.134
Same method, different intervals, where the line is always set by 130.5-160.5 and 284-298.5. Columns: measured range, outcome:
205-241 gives 0.13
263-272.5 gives -0.08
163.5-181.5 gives -0.12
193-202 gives 0.16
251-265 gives -0.07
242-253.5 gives 0.06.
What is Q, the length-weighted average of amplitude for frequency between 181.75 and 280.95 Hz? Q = 235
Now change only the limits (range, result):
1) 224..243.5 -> 225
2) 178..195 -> 224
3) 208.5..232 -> 212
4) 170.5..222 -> 219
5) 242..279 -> 265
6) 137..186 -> 234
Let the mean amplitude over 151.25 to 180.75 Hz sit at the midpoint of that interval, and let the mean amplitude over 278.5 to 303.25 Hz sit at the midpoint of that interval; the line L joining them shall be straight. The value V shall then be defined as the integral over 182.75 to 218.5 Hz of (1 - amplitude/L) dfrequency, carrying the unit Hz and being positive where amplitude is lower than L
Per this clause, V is 5.9 Hz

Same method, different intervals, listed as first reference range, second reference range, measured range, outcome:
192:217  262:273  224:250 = 1.6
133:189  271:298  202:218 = 2.7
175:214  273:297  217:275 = 1.1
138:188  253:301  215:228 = 2.1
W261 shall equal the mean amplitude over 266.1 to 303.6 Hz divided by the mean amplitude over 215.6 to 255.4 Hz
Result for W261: 1.20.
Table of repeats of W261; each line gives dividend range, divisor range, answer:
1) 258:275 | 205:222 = 1.33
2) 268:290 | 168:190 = 1.14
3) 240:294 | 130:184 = 1.15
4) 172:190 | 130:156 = 1.11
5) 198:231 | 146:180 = 0.88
